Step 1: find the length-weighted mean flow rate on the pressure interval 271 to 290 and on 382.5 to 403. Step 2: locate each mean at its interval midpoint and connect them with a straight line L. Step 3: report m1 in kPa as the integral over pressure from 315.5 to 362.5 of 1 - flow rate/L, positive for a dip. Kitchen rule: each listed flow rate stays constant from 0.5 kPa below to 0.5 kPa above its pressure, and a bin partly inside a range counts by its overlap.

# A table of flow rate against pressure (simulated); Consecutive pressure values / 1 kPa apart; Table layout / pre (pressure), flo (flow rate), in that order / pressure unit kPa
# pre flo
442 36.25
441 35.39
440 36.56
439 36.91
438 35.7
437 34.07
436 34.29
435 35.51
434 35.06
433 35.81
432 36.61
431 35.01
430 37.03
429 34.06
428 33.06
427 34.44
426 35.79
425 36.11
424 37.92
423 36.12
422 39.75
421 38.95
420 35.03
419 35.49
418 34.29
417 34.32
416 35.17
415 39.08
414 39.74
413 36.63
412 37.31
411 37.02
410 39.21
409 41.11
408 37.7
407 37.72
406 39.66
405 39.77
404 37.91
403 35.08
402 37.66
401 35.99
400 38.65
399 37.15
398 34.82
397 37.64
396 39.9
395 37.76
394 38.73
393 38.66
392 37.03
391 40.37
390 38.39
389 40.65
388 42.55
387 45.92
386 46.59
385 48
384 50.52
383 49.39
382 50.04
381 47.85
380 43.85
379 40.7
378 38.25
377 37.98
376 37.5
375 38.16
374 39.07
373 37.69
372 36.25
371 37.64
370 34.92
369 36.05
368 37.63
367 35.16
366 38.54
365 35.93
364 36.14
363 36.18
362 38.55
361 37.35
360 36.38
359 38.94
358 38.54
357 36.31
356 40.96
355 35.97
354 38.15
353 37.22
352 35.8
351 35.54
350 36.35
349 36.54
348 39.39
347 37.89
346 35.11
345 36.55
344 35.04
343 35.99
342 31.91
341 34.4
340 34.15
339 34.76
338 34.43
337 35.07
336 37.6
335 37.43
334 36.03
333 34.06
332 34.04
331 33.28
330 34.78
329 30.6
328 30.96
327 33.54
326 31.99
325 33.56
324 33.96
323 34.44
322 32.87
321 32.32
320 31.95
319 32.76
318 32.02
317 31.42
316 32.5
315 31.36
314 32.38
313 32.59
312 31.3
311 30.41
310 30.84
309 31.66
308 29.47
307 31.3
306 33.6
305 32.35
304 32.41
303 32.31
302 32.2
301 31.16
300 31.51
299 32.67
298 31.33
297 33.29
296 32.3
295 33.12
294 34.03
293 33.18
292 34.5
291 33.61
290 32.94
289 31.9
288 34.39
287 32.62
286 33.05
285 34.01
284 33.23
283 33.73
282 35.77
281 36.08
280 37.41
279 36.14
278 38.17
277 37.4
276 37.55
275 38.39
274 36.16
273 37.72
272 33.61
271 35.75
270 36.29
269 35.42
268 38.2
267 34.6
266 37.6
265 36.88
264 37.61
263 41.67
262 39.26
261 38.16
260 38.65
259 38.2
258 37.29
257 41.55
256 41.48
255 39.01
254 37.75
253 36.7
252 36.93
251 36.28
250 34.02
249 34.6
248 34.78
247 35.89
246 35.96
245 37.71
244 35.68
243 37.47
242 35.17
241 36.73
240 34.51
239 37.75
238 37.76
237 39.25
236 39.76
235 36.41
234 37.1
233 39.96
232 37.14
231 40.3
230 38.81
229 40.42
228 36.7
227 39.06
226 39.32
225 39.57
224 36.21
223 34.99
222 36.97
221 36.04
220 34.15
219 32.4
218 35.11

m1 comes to 3.8 kPa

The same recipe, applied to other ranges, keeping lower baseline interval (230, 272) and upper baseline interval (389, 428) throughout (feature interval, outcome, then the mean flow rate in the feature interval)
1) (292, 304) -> 1.6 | 32.5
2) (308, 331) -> 3.2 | 32.2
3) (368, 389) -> -2.5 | 41.8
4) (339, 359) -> 0.5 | 36.4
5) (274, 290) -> 0.9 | 35.3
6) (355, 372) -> 0.1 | 37.1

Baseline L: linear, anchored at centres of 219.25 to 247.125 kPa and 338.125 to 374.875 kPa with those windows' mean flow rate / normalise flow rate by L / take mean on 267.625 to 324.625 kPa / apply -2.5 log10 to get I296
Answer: 0.10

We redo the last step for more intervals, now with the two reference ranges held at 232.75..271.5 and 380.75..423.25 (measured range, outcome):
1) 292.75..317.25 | 0.19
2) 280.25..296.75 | 0.13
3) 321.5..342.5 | 0.14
